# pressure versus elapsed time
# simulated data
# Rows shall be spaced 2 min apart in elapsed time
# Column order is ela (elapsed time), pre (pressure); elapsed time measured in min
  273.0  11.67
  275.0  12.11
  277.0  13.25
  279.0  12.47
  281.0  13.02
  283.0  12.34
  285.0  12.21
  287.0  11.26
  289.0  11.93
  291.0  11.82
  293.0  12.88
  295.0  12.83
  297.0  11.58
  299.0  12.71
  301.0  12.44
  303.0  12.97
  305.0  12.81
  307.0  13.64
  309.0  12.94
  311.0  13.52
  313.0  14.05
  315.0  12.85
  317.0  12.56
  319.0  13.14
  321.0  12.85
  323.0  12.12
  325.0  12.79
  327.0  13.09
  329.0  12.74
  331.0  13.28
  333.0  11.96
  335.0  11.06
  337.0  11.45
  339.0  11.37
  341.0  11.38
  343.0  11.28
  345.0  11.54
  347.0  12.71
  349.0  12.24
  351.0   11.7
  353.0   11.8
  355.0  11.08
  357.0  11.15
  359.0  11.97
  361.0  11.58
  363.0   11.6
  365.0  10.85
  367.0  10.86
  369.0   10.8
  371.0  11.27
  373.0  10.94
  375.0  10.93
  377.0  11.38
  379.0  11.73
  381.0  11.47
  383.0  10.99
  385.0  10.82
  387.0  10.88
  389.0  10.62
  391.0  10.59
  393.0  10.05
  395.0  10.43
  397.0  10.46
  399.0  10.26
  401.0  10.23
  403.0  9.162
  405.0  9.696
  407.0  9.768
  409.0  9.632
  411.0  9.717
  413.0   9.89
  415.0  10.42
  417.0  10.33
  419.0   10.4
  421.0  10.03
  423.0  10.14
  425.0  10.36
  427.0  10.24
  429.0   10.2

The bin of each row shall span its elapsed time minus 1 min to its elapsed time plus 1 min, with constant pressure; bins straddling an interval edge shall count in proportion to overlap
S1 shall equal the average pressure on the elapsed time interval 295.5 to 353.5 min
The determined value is 12.4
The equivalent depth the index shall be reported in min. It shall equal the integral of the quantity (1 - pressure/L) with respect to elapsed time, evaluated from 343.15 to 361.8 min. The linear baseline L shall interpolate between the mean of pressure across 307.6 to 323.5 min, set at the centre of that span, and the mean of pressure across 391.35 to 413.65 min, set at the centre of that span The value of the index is 0.0 min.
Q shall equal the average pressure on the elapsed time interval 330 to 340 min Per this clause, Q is 11.8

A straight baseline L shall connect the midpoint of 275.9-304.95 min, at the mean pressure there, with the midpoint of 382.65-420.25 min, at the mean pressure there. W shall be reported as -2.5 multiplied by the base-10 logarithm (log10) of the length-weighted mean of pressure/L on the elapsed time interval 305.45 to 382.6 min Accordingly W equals -0.06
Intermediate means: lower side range 12.4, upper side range 10.2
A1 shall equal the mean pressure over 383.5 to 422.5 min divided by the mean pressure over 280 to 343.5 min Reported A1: 0.82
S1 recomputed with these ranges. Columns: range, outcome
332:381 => 11.4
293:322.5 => 12.9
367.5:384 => 11.2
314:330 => 12.8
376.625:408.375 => 10.5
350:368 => 11.4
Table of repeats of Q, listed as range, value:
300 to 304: 12.7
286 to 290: 11.6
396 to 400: 10.4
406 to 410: 9.7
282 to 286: 12.3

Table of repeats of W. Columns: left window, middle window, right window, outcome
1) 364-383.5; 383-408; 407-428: 0.036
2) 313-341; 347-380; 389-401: -0.008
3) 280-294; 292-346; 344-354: -0.036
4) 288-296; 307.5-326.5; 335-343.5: -0.103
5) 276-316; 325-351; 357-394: -0.018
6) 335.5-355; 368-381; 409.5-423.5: -0.017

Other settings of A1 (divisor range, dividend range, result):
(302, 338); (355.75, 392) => 0.87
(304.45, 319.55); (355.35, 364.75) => 0.87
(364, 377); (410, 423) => 0.92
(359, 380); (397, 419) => 0.89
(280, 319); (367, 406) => 0.84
